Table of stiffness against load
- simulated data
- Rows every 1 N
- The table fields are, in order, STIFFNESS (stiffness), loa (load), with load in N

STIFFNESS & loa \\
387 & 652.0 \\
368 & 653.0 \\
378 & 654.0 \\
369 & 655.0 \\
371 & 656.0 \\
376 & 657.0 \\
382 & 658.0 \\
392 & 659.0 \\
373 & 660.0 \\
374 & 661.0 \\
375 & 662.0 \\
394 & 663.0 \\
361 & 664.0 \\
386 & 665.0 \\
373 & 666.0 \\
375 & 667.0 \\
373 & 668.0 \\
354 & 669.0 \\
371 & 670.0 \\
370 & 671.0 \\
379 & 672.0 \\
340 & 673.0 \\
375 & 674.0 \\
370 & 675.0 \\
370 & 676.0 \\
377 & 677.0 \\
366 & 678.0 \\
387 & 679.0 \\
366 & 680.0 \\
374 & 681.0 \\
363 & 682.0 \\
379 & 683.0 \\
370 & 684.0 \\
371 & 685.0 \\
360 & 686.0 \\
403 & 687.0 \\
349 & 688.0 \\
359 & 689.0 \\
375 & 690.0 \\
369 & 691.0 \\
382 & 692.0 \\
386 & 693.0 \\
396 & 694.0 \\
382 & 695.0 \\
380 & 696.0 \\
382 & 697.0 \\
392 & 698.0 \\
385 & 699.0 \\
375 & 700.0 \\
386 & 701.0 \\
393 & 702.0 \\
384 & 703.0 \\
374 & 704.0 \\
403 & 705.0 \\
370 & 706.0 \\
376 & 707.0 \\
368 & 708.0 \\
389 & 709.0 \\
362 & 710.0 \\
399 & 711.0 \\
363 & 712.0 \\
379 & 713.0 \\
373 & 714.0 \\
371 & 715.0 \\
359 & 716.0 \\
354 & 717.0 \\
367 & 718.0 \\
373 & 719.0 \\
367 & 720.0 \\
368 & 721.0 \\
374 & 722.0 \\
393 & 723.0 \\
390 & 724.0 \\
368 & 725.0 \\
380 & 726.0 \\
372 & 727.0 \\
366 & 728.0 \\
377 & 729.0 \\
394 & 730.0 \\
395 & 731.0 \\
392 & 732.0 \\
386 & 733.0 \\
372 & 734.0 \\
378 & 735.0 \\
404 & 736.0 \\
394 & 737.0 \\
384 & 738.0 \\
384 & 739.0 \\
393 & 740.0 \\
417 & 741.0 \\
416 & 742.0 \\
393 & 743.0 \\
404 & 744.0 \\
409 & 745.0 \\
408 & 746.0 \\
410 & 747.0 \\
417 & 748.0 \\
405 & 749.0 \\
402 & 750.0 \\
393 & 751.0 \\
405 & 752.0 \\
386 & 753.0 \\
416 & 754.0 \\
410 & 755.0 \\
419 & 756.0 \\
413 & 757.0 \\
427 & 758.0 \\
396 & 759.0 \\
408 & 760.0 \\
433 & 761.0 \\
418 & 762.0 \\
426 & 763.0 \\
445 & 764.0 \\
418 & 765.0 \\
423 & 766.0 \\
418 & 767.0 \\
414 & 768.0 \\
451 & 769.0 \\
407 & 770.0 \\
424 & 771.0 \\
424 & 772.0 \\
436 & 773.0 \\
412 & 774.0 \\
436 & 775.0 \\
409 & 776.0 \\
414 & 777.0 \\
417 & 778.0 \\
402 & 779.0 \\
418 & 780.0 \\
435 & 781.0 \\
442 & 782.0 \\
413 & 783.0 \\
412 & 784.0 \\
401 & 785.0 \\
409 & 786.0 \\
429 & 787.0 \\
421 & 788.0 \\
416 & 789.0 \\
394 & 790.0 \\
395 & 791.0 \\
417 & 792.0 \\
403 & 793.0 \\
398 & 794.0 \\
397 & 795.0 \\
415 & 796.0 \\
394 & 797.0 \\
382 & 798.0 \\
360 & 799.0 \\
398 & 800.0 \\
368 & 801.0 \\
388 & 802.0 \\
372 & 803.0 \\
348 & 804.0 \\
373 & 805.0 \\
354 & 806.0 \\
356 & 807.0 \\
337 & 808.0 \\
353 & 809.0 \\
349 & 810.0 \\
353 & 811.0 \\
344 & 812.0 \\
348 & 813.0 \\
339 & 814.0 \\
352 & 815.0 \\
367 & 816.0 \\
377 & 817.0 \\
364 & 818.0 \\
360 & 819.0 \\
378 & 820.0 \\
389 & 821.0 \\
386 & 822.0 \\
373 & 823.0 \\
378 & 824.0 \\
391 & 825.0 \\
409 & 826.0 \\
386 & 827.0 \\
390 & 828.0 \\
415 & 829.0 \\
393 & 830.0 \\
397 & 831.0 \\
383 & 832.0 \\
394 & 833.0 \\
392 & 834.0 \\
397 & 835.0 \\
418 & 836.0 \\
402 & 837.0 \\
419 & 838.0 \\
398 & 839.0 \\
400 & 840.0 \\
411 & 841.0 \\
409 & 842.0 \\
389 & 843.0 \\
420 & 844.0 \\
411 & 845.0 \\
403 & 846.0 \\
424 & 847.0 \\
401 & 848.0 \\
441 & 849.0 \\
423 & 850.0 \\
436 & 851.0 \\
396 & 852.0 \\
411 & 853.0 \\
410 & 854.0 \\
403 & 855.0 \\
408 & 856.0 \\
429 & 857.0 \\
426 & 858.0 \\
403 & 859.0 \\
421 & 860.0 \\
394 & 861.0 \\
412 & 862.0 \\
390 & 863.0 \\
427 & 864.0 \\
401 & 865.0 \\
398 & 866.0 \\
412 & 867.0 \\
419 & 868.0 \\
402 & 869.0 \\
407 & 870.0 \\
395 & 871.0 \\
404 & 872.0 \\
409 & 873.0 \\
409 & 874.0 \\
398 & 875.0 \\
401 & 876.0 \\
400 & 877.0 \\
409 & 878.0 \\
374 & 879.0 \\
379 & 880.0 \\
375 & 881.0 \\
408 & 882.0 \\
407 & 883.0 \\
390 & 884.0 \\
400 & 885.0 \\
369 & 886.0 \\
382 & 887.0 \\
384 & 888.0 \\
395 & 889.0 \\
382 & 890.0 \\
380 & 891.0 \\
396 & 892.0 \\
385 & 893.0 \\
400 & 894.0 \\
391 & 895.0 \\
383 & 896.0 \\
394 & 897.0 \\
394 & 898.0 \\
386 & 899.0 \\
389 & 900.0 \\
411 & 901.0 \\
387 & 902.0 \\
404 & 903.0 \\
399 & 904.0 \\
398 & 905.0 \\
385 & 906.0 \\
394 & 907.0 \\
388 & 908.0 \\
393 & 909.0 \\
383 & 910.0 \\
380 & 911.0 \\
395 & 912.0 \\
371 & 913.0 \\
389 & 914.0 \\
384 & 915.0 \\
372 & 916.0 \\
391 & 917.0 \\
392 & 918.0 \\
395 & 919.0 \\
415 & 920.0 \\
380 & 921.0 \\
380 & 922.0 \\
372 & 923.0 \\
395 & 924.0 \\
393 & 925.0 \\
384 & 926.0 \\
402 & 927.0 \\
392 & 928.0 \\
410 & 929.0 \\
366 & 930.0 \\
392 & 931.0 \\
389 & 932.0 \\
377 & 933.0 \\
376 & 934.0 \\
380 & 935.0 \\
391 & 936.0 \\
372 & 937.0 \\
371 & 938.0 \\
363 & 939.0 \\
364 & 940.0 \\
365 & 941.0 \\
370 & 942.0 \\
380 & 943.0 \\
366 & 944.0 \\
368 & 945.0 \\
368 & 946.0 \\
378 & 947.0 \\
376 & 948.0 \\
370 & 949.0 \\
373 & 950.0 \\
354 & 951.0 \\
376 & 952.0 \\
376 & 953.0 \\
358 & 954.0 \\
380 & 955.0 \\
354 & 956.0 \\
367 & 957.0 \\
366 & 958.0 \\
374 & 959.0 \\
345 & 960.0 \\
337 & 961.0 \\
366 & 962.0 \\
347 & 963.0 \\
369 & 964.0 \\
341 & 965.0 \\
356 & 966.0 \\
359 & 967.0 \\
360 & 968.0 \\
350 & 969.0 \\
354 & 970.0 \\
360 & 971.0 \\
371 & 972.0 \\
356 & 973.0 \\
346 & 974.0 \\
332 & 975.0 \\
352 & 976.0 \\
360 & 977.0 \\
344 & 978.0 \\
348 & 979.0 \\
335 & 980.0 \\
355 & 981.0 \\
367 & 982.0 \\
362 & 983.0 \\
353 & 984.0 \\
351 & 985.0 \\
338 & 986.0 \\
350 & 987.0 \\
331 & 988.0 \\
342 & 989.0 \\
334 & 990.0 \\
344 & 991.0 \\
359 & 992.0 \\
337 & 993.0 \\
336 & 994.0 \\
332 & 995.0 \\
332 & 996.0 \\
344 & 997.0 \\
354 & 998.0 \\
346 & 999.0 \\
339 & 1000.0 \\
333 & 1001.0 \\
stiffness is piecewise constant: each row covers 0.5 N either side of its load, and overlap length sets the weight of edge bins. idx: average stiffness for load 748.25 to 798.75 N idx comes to 414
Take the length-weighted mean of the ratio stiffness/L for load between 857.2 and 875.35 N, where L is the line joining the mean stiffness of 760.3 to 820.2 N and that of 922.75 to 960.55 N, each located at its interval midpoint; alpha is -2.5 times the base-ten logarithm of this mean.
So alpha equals -0.060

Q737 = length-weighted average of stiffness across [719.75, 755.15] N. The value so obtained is 392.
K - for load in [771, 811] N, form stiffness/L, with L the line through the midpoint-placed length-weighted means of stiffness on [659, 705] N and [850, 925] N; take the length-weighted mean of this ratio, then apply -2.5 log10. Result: -0.03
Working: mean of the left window 376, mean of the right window 396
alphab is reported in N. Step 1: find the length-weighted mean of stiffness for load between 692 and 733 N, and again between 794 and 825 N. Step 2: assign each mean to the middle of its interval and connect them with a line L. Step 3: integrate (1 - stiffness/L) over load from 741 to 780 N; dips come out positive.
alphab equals -4.2 N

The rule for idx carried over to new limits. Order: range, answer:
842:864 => 412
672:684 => 370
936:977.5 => 363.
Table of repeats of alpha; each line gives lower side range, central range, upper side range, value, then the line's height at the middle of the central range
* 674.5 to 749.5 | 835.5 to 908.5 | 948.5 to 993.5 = -0.10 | 365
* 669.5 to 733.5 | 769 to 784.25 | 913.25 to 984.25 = -0.13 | 374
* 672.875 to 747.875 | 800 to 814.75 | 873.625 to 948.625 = 0.08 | 384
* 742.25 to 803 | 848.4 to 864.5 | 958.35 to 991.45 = -0.08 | 386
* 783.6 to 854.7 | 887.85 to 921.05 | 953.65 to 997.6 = -0.06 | 369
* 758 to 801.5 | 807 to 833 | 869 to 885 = 0.10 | 407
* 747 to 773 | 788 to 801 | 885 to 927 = 0.03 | 410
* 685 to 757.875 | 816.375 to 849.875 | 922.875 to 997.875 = -0.06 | 375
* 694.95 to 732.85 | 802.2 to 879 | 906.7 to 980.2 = -0.05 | 375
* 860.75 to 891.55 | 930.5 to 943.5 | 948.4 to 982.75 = -0.02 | 370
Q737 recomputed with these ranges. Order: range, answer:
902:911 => 392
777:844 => 389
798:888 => 392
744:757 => 407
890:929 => 390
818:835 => 388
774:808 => 399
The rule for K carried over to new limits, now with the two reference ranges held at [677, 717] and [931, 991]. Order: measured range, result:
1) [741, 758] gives -0.09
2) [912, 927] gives -0.07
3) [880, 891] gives -0.07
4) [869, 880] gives -0.10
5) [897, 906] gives -0.09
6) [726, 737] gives -0.03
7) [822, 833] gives -0.06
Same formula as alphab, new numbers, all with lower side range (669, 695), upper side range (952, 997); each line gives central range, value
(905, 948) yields -3.3 N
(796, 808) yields -0.3 N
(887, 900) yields -1.1 N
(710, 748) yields -1.6 N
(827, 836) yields -0.8 N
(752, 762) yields -1.2 N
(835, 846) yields -1.4 N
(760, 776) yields -2.5 N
